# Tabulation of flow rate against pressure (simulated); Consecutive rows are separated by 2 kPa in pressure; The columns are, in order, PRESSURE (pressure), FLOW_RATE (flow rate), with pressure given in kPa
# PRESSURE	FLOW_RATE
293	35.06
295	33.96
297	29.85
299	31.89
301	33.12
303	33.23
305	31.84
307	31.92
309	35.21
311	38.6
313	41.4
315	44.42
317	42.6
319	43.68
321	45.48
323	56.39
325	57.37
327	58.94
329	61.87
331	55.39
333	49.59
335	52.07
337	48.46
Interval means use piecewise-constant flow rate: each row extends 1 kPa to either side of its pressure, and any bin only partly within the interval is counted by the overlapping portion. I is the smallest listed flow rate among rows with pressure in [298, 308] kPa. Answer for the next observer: 31.84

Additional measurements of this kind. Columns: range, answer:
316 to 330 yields 42.6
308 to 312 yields 35.21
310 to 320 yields 38.6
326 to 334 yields 49.59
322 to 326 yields 56.39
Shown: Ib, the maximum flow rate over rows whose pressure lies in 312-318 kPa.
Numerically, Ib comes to 44.42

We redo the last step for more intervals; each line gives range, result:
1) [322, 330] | 61.87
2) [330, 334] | 55.39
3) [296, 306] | 33.23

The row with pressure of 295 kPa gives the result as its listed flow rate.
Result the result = 33.96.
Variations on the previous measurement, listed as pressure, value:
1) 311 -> 38.6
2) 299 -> 31.89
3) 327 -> 58.94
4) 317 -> 42.6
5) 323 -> 56.39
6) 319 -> 43.68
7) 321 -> 45.48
